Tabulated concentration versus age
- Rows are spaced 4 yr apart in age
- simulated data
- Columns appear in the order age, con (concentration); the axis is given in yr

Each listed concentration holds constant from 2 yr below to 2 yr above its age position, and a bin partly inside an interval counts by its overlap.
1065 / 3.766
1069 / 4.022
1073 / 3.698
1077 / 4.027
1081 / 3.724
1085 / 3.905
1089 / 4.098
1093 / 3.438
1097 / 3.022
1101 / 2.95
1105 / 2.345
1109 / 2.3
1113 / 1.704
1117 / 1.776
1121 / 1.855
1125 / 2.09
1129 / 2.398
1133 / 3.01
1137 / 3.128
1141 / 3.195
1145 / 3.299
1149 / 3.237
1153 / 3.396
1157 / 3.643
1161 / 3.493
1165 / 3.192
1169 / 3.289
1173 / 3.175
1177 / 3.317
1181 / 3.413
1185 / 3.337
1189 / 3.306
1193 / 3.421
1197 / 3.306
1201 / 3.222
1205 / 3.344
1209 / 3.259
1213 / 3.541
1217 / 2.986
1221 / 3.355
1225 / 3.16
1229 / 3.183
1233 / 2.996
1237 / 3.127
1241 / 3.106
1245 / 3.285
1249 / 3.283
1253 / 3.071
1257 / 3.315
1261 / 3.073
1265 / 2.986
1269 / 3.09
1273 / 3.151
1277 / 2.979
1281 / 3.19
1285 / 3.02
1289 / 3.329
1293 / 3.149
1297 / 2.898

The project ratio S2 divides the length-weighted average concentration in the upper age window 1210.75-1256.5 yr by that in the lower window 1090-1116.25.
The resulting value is 1.21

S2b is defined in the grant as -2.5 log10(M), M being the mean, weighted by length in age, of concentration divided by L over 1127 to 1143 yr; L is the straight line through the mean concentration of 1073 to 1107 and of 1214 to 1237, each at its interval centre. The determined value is 0.145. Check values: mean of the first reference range 3.45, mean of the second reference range 3.15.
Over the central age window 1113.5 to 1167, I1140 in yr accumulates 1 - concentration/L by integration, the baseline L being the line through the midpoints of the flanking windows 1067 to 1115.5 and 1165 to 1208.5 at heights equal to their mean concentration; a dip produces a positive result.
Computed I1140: 6.8 yr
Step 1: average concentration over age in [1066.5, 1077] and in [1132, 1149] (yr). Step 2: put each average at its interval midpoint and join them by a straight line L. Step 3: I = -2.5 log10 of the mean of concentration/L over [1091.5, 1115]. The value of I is 0.34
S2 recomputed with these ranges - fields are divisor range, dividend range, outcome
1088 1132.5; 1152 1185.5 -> 1.33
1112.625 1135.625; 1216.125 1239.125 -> 1.43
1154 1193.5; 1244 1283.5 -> 0.93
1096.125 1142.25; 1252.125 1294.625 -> 1.27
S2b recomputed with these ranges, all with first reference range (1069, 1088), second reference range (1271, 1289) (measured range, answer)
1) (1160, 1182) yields 0.07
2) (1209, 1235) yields 0.04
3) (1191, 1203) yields 0.04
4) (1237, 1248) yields 0.02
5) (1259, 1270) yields 0.04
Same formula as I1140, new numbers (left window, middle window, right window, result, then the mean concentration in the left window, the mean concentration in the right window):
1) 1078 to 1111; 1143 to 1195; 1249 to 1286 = -2.6 yr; 3.25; 3.11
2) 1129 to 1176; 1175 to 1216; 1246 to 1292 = -1.7 yr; 3.24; 3.14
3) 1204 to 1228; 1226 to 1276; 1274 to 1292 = 0.9 yr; 3.27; 3.13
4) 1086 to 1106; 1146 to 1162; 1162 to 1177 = -0.9 yr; 3.25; 3.25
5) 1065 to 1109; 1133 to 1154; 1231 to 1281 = 0.9 yr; 3.48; 3.12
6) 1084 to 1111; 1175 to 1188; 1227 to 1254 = -0.9 yr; 3.12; 3.15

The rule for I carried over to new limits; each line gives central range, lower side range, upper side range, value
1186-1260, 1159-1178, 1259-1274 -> -0.02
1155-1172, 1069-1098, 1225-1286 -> 0.02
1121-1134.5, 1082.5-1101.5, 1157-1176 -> 0.39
